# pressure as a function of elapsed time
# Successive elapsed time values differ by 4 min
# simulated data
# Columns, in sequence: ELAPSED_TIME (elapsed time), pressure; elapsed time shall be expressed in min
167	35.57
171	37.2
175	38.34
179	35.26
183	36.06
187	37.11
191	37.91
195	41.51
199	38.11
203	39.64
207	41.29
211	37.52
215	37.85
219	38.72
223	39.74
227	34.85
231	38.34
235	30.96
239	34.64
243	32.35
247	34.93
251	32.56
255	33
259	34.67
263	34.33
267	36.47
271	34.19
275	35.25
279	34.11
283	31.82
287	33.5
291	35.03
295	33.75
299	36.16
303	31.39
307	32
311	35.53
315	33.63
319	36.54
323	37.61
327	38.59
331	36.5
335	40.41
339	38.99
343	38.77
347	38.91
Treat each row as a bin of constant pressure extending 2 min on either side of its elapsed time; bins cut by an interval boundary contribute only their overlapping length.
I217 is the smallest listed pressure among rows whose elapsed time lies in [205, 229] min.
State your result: 34.85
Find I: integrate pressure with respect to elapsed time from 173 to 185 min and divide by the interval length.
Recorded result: 36.6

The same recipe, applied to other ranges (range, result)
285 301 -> 34.6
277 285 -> 33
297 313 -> 33.8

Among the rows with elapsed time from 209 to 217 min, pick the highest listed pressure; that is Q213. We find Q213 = 37.85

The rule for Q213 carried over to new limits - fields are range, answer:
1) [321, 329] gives 38.59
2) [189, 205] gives 41.51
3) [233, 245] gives 34.64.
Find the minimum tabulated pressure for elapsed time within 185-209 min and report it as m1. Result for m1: 37.11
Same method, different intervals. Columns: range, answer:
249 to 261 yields 32.56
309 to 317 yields 33.63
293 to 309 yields 31.39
